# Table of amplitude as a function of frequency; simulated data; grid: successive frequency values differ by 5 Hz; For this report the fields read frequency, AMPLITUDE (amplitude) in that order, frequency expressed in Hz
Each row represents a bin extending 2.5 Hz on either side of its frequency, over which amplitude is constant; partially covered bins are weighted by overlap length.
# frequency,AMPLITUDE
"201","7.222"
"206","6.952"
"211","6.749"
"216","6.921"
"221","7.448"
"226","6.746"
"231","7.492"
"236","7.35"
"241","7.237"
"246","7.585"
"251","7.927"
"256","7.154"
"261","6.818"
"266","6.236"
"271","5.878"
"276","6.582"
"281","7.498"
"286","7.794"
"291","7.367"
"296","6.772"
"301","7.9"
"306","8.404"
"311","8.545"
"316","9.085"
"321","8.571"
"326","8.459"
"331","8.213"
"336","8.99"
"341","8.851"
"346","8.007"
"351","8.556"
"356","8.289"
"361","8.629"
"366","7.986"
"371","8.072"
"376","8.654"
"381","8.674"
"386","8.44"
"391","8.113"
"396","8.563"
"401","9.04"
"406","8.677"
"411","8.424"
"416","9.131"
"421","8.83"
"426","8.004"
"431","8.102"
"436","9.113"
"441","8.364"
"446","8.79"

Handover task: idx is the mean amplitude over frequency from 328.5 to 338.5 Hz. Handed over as 8.6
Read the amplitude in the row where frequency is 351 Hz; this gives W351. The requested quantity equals 8.556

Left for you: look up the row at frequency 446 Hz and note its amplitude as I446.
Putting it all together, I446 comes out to 8.79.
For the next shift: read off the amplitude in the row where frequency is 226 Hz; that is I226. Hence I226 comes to 6.746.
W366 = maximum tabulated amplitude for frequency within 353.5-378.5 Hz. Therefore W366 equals 8.654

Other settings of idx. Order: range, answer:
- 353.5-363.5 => 8.46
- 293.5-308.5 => 7.69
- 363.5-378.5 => 8.24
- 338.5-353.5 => 8.47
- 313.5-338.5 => 8.66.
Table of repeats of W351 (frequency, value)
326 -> 8.459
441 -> 8.364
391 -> 8.113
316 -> 9.085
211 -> 6.749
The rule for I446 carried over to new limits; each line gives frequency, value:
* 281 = 7.498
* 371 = 8.072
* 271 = 5.878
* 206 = 6.952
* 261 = 6.818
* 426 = 8.004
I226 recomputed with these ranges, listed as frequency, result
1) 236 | 7.35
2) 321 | 8.571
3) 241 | 7.237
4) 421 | 8.83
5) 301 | 7.9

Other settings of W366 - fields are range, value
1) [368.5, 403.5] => 9.04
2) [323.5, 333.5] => 8.459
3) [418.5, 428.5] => 8.83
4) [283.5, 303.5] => 7.9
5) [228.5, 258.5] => 7.927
